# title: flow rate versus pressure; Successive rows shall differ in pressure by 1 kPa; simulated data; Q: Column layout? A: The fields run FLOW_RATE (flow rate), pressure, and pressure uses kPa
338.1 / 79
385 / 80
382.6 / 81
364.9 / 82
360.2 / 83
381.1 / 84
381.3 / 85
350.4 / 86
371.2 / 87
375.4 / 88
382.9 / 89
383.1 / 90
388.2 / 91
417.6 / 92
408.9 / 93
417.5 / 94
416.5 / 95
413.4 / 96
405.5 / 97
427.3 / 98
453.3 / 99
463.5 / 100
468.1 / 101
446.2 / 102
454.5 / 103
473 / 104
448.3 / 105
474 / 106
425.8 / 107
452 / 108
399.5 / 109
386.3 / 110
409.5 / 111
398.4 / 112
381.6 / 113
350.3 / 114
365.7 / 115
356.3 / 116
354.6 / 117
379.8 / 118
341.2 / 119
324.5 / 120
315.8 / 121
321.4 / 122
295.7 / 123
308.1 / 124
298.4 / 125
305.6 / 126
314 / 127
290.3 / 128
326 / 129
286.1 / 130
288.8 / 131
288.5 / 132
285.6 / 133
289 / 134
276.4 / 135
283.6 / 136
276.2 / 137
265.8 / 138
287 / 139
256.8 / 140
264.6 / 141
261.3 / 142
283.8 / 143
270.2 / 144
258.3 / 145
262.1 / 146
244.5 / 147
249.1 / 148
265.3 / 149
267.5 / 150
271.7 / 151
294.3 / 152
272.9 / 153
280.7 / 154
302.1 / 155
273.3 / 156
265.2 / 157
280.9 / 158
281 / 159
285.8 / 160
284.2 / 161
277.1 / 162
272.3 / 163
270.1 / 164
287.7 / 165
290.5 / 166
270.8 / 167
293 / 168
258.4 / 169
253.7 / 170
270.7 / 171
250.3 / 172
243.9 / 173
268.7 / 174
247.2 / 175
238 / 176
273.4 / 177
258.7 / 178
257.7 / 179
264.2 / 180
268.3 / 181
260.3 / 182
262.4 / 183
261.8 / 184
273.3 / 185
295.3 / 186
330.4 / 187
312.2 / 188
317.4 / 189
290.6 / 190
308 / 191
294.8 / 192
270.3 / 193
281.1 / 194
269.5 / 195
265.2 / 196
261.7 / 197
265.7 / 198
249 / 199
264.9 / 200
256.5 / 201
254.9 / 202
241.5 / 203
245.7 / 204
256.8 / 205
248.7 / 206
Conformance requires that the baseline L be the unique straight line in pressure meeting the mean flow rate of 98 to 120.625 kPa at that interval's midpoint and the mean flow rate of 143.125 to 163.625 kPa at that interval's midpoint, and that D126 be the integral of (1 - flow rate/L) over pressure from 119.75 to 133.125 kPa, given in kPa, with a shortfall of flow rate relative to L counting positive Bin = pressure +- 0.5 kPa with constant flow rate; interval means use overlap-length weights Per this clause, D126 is 2.0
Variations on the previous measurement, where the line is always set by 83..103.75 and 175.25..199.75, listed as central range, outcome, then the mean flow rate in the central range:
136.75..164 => 4.6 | 272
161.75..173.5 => 1.3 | 270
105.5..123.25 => 0.3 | 375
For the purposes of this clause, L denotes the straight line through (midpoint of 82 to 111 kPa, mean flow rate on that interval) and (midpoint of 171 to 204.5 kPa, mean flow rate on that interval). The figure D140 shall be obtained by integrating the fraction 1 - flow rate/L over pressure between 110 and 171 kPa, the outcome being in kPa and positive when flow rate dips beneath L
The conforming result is 8.7 kPa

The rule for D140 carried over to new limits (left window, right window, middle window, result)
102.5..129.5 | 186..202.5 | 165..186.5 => 2.6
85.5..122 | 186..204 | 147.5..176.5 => 4.6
